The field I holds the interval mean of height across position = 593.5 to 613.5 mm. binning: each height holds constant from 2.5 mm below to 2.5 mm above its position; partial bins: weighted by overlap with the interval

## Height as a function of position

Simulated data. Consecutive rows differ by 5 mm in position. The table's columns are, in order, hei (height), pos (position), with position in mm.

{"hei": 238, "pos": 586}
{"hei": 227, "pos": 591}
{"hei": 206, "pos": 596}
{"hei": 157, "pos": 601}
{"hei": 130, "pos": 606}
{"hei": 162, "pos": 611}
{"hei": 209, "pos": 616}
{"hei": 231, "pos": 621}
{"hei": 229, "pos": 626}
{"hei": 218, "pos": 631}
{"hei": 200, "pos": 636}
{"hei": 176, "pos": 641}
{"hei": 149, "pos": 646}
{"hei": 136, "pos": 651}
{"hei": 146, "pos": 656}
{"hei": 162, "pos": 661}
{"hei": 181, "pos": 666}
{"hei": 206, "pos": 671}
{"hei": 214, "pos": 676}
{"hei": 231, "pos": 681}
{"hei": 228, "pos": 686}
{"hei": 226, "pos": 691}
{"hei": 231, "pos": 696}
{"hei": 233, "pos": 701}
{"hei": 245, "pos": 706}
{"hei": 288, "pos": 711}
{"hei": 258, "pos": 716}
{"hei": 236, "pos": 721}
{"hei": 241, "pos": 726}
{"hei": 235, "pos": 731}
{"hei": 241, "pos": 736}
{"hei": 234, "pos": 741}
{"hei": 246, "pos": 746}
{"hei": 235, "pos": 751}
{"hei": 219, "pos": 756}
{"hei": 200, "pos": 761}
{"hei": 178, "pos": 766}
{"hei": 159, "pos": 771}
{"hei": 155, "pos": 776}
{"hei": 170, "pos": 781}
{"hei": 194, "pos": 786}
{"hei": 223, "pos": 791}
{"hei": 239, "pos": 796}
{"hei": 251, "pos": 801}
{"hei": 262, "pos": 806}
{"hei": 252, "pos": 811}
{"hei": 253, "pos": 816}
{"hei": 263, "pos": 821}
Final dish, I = 164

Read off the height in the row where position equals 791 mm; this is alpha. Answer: 223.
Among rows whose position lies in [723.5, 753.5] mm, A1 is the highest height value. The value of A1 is 246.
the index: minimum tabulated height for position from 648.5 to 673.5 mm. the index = 136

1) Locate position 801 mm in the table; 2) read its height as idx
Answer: 251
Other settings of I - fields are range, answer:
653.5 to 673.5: 174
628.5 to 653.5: 176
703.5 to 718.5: 264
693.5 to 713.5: 249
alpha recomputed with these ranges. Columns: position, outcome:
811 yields 252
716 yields 258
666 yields 181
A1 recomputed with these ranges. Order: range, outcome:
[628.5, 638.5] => 218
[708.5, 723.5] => 288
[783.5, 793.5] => 223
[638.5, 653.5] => 176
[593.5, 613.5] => 206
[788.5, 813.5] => 262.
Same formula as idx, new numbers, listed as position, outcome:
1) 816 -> 253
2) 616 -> 209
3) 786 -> 194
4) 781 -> 170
